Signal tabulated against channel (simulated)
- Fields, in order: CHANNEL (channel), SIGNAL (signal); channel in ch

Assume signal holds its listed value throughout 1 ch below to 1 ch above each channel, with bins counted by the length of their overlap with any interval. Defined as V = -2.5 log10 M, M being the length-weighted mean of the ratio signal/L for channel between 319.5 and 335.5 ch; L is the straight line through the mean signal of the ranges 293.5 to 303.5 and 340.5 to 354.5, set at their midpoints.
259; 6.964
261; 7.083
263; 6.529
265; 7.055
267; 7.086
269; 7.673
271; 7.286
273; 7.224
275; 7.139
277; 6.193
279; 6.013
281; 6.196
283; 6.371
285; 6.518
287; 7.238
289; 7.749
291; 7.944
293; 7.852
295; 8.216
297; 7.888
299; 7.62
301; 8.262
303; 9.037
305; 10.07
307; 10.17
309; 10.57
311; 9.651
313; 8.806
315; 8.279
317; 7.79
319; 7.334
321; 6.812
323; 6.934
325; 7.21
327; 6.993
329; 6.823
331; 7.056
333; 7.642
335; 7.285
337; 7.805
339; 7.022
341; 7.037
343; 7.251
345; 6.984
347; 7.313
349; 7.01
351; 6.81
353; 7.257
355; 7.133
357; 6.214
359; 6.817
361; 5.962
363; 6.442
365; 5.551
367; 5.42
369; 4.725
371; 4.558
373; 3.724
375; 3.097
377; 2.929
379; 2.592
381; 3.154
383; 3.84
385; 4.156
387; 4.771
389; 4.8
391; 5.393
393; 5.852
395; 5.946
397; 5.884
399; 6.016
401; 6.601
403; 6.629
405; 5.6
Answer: 0.06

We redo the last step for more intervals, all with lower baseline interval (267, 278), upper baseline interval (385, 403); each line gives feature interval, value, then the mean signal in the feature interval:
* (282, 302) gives -0.11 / 7.57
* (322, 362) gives -0.13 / 7.03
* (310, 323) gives -0.22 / 8.02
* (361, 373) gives 0.14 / 5.26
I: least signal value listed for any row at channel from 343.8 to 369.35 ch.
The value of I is 4.725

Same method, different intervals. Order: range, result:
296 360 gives 6.214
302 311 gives 9.037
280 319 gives 6.196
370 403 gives 2.592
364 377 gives 2.929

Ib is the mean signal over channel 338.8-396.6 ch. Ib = 5.49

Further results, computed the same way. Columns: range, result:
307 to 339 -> 7.85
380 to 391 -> 4.26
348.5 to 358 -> 6.88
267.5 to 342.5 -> 7.66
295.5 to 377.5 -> 7.09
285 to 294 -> 7.56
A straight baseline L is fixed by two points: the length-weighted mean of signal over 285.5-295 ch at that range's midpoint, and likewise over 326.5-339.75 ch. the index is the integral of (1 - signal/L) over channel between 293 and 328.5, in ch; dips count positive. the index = -3.9 ch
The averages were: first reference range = 7.69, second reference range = 7.25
